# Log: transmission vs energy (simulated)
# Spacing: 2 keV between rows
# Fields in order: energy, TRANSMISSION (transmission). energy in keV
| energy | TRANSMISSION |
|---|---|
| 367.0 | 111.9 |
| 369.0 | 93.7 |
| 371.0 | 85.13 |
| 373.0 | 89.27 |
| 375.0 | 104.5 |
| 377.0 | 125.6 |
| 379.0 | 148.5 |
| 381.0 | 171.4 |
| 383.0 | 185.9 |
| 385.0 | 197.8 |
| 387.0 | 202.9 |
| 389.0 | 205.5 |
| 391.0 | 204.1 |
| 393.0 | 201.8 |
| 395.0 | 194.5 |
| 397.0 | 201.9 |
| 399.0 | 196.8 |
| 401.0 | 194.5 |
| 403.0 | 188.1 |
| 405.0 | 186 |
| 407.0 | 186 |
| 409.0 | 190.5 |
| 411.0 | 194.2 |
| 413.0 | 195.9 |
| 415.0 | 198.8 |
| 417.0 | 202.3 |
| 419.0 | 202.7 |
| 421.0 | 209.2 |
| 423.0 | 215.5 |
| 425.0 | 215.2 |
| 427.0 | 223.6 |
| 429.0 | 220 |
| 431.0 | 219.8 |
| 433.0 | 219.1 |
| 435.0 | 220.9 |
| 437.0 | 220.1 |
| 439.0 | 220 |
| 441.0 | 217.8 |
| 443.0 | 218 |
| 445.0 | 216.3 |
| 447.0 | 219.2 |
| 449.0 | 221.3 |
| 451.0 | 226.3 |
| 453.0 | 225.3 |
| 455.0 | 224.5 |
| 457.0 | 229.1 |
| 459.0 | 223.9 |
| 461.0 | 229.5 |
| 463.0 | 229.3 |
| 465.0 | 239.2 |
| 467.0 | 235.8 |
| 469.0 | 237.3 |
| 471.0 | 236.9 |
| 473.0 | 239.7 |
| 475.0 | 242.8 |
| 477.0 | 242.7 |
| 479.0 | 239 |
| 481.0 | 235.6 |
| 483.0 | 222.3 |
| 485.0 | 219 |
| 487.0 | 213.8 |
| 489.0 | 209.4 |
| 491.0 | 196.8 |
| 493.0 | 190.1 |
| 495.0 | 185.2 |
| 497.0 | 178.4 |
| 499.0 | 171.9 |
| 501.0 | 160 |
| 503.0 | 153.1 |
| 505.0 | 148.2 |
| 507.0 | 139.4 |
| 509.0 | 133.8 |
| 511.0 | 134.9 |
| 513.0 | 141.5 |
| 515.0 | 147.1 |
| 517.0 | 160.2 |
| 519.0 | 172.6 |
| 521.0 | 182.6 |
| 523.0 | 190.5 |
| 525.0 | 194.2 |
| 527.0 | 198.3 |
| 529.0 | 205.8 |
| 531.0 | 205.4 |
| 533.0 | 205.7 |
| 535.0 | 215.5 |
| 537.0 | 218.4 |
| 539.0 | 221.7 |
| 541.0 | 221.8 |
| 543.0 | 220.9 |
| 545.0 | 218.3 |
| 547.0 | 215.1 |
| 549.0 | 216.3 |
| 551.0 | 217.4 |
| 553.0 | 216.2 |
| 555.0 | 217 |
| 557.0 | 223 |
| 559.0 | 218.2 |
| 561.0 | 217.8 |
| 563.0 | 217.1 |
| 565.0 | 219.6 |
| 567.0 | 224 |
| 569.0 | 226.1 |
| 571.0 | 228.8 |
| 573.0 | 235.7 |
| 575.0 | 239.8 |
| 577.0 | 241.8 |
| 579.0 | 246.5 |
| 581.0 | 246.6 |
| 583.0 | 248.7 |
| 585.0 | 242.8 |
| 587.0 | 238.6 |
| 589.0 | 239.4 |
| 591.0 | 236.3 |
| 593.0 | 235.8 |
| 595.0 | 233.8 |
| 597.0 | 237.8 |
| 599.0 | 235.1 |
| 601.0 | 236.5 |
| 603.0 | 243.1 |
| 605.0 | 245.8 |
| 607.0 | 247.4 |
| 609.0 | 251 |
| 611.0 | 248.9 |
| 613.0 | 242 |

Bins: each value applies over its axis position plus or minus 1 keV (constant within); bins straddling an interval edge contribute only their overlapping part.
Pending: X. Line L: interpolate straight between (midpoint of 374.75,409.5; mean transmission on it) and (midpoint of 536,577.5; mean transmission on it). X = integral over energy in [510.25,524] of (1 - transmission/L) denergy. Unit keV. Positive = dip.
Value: 3.32 keV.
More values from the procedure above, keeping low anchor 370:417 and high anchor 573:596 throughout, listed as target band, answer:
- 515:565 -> 4.22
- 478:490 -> -0.94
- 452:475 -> -3.70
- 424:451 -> -3.98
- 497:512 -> 4.42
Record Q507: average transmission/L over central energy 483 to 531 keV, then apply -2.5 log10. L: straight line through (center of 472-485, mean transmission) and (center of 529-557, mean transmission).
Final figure 0.272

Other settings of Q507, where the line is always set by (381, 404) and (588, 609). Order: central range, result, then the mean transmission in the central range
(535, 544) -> 0.03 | 220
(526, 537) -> 0.09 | 207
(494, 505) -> 0.29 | 168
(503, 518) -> 0.46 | 144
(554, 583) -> 0.02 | 229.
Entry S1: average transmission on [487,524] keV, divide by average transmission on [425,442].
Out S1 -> 0.76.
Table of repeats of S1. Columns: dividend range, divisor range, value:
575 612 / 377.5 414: 1.27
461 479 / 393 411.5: 1.23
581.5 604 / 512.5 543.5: 1.23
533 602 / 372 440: 1.18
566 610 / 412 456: 1.11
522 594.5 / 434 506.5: 1.04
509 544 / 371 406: 1.09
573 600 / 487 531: 1.39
